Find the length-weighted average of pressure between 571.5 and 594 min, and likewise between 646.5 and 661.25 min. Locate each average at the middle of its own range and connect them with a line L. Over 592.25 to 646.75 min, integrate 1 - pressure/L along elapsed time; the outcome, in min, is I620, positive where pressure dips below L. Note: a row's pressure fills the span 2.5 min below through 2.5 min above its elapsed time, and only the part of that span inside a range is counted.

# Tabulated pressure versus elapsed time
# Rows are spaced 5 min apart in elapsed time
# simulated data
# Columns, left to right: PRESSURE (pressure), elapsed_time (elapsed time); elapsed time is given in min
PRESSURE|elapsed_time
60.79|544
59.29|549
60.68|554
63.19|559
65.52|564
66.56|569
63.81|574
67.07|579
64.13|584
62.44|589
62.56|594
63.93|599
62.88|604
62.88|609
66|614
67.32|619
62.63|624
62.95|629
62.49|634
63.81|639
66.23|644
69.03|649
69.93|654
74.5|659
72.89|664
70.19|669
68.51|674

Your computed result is 3.0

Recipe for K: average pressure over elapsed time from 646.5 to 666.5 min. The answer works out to 71.6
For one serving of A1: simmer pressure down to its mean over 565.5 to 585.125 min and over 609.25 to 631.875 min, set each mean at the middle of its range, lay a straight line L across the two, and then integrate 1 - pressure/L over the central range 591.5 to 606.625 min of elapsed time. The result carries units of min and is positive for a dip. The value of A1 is 0.4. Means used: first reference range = 65.5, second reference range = 64.5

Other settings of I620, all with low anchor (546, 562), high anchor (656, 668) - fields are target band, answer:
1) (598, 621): 0.9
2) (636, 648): 0.9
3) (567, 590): -0.4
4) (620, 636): 1.4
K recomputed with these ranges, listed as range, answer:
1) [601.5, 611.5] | 62.9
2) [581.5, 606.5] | 63.2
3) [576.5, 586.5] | 65.6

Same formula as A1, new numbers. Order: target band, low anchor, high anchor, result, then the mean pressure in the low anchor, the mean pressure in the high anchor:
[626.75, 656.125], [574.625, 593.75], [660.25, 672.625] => 1.5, 64.2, 71.6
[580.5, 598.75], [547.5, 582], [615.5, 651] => 0.2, 63.9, 64.9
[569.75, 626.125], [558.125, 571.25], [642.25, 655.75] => 1.9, 65.3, 68.4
